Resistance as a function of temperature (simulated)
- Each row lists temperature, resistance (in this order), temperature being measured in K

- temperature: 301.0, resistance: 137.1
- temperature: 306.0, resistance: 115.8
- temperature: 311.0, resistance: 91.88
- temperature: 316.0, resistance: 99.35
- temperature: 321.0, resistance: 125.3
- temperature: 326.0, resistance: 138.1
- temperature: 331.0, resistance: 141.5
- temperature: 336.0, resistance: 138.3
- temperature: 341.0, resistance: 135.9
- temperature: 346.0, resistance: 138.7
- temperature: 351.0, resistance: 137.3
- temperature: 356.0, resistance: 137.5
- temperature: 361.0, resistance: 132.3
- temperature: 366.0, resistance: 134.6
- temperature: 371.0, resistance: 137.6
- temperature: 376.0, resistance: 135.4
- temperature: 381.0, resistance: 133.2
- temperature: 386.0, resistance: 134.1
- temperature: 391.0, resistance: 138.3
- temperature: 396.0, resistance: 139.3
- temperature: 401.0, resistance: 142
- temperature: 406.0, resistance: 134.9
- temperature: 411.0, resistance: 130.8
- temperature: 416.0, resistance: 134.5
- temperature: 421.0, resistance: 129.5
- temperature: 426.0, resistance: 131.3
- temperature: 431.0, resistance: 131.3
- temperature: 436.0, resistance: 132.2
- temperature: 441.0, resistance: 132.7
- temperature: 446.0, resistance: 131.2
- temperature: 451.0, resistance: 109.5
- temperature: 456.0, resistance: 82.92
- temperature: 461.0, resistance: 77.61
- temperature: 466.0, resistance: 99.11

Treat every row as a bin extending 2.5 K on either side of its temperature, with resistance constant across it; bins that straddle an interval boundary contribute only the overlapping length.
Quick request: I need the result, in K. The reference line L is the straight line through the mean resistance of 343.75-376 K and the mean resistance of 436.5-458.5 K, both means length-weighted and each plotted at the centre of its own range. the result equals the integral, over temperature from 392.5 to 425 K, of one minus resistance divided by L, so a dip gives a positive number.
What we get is -2.7 K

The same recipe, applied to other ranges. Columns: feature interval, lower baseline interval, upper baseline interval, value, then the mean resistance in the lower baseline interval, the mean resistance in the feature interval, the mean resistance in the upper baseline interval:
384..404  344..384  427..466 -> -1.69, 136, 138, 114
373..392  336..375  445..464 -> -1.40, 136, 135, 97.8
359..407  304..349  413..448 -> -2.77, 125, 136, 132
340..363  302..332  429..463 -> -3.75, 118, 136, 114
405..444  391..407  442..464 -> -3.44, 139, 132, 102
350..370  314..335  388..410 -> -0.44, 128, 135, 138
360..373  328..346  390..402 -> 0.39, 139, 135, 140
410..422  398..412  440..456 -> -0.03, 137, 132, 117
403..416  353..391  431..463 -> -0.98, 135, 134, 113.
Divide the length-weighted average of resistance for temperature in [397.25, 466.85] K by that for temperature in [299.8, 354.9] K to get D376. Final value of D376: 0.96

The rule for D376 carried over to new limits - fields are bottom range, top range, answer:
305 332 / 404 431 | 1.12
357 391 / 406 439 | 0.98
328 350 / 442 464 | 0.74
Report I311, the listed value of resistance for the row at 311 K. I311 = 91.88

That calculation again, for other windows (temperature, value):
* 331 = 141.5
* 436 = 132.2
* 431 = 131.3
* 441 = 132.7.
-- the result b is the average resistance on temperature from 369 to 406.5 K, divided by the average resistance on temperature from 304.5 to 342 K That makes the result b 1.1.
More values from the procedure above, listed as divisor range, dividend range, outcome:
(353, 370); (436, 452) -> 0.94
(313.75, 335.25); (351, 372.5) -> 1.06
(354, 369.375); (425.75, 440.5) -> 0.98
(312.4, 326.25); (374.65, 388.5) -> 1.16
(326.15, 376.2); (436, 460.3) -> 0.83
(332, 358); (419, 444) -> 0.95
